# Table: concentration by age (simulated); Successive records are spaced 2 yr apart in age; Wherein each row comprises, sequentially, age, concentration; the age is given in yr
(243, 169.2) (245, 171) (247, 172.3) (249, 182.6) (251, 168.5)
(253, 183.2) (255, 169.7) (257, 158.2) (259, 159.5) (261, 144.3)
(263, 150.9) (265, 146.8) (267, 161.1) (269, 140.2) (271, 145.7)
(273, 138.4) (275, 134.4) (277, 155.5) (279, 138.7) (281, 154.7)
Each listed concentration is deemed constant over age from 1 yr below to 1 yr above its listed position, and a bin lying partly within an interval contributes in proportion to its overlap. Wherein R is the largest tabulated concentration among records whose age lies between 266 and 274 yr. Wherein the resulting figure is 161.1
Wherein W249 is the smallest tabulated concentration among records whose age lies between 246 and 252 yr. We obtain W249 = 168.5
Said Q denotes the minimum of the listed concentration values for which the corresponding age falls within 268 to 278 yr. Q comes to 134.4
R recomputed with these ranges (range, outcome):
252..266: 183.2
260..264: 150.9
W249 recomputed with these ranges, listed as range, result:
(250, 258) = 158.2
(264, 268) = 146.8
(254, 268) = 144.3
